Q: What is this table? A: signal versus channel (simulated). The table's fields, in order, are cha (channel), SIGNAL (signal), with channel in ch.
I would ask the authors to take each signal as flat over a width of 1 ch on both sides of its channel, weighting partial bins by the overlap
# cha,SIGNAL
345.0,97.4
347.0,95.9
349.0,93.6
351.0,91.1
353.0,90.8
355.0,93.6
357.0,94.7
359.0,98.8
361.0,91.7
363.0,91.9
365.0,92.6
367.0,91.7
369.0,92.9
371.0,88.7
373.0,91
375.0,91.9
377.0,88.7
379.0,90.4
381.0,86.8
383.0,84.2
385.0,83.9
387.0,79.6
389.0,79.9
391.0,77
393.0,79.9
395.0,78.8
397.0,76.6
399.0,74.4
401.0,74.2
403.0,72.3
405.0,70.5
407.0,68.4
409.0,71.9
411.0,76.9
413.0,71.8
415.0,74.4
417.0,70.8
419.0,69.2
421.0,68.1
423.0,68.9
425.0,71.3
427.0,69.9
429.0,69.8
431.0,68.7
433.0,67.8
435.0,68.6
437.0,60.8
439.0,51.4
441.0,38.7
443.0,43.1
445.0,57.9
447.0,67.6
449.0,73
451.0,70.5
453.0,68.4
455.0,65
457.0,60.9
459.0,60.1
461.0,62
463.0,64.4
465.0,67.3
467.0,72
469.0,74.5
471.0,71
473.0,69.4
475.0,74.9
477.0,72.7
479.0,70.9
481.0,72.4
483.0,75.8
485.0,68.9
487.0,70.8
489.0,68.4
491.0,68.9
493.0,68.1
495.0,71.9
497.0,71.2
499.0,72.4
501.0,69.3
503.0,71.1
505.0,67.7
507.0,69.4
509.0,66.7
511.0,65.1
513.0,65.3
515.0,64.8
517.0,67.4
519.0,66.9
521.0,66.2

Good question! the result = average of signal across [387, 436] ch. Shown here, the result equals 72.6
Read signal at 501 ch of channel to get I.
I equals 69.3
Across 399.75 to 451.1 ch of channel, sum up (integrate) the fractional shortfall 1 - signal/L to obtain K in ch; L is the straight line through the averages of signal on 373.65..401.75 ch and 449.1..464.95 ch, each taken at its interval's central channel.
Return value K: 4.3 ch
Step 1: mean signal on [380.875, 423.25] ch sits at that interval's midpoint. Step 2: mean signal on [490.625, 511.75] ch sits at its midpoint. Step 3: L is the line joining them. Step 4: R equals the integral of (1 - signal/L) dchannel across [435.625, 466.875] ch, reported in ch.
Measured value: 4.8 ch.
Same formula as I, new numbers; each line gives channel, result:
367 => 91.7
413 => 71.8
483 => 75.8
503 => 71.1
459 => 60.1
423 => 68.9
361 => 91.7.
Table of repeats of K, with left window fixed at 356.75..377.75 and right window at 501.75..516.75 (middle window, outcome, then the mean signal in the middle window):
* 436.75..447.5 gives 3.7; 52.1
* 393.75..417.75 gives 3.3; 73.5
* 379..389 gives 0.6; 83.9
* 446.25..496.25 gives 3.1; 69.2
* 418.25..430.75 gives 1.9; 69.5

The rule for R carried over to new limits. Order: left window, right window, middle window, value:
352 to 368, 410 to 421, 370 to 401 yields 0.18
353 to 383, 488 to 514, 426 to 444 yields 4.57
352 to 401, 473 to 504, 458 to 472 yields 1.33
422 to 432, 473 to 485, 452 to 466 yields 1.47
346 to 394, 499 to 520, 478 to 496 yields 0.11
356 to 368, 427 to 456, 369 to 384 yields -0.20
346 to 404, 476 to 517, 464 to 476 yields 0.29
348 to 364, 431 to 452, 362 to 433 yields -1.25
